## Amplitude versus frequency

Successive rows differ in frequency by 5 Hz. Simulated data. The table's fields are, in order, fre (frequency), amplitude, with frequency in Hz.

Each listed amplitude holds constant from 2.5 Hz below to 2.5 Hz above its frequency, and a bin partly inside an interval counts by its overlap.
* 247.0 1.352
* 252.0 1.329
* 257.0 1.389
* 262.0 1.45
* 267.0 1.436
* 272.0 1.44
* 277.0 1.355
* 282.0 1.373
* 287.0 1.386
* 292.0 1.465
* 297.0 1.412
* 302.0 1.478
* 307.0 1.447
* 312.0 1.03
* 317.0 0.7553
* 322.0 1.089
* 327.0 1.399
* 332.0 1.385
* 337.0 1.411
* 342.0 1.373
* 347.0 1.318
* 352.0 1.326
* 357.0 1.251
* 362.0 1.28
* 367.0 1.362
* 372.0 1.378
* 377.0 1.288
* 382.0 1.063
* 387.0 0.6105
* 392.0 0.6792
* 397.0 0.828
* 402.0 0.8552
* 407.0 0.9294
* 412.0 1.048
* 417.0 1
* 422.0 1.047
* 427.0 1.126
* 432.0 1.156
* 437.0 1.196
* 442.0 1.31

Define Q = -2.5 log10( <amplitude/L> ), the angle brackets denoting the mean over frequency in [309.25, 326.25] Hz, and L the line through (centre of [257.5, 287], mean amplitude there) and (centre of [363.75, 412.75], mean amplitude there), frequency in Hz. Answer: 0.229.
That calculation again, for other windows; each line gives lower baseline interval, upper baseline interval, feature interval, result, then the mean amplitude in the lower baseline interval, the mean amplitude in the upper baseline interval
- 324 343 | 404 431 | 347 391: 0.052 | 1.39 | 1.03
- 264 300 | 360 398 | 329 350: -0.138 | 1.41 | 1.07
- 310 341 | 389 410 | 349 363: -0.234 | 1.19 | 0.823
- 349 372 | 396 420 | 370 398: 0.171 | 1.31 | 0.941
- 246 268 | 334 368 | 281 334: 0.057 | 1.39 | 1.33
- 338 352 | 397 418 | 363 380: -0.133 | 1.35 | 0.94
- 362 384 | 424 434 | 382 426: 0.314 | 1.28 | 1.14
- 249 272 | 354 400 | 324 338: -0.148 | 1.4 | 1.08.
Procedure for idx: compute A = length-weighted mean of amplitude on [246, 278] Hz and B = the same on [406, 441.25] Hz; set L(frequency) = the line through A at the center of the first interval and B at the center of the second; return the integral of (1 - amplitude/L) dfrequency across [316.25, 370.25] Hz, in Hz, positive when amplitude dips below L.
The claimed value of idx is -2.01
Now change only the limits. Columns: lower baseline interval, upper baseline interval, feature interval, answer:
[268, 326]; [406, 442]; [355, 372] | -1.70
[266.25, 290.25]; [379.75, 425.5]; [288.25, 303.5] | -1.36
